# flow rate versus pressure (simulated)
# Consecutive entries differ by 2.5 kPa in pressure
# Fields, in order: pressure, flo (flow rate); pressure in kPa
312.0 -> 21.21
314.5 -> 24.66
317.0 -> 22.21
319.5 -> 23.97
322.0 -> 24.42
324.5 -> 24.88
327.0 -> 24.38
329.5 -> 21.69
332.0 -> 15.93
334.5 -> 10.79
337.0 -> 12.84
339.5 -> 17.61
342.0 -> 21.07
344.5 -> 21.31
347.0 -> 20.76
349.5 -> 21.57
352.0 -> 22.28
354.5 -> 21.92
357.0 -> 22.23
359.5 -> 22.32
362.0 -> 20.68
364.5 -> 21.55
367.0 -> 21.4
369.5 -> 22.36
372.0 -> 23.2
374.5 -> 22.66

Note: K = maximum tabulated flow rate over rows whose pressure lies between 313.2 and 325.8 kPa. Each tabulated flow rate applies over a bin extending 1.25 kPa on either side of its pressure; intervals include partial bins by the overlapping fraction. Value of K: 24.88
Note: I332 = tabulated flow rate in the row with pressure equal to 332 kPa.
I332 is 15.93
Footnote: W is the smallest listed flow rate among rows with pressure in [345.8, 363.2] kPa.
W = 20.68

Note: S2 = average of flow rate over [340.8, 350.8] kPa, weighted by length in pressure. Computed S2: 21.2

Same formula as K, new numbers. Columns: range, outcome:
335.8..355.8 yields 22.28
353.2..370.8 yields 22.36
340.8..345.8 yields 21.31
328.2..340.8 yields 21.69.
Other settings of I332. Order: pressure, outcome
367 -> 21.4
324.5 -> 24.88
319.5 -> 23.97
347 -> 20.76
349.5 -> 21.57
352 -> 22.28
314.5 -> 24.66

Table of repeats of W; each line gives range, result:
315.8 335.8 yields 10.79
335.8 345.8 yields 12.84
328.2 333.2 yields 15.93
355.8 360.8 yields 22.23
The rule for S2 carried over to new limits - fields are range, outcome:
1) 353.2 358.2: 22.1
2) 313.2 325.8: 24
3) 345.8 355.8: 21.6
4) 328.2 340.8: 15.8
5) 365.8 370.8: 21.9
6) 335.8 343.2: 17.2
